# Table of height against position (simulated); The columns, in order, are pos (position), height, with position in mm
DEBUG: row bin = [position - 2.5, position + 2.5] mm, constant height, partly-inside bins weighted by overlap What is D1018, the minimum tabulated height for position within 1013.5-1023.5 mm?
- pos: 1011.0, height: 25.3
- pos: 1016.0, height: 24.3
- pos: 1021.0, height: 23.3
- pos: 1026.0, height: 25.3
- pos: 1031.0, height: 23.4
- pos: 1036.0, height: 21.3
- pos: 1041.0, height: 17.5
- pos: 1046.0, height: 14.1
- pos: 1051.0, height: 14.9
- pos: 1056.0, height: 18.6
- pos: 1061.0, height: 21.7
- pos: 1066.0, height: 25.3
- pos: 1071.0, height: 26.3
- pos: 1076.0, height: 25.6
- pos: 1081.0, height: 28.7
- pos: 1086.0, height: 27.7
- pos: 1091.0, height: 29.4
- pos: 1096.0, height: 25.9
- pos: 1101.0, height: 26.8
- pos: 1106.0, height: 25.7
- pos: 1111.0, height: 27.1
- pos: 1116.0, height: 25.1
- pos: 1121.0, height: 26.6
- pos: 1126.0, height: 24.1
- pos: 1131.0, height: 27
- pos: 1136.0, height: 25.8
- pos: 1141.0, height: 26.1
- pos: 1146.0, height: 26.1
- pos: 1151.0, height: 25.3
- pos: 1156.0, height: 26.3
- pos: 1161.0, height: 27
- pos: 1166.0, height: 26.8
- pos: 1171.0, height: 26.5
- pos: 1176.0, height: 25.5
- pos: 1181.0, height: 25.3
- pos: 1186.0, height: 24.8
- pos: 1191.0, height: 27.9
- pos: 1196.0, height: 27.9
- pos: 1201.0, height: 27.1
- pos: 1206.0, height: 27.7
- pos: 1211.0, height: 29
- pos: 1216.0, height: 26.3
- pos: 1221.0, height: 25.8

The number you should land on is 23.3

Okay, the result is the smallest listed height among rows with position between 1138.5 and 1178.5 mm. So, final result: 25.3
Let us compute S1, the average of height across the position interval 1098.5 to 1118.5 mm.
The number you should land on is 26.2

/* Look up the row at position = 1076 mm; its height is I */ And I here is 25.6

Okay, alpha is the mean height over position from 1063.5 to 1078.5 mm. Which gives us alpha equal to 25.7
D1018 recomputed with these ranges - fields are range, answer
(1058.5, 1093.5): 21.7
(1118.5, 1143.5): 24.1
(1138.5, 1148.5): 26.1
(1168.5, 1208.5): 24.8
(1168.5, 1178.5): 25.5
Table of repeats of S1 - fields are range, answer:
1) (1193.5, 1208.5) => 27.6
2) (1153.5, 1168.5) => 26.7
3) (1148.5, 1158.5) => 25.8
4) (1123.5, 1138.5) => 25.6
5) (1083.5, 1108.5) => 27.1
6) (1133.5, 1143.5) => 25.9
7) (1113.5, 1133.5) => 25.7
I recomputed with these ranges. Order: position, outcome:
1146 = 26.1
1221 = 25.8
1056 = 18.6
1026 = 25.3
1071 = 26.3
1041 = 17.5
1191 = 27.9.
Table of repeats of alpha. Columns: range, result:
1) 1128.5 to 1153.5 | 26.1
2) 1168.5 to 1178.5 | 26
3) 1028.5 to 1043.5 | 20.7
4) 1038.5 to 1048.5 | 15.8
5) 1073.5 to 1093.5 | 27.9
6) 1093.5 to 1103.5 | 26.4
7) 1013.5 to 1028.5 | 24.3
